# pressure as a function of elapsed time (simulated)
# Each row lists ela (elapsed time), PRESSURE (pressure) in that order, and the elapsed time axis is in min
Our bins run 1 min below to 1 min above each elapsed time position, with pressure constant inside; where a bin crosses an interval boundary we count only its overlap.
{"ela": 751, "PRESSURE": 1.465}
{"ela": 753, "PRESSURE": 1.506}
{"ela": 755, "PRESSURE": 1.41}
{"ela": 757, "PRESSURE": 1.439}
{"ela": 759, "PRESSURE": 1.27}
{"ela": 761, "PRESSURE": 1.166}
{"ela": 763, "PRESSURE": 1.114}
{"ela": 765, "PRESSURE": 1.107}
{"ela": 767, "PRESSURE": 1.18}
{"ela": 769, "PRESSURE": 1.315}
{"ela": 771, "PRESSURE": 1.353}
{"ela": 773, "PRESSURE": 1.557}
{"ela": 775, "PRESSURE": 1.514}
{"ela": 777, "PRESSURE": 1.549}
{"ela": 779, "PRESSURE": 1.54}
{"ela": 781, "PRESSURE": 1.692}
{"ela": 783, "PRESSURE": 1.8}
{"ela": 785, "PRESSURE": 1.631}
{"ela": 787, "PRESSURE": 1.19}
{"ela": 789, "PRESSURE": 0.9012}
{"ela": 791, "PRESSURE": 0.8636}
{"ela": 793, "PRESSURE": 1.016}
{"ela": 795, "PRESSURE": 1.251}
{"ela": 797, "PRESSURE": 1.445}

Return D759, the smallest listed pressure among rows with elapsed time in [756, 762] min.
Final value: 1.166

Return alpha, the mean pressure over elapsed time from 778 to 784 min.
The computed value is 1.68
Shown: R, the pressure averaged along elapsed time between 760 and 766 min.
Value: 1.13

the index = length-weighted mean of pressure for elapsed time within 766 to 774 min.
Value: 1.35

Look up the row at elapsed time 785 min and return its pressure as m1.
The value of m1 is 1.631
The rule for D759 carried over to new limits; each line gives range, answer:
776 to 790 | 0.9012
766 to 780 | 1.18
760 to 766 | 1.107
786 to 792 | 0.8636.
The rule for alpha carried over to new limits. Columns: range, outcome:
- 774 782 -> 1.57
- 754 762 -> 1.32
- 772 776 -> 1.54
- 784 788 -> 1.41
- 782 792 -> 1.28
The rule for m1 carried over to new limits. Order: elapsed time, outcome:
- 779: 1.54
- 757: 1.439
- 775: 1.514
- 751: 1.465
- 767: 1.18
